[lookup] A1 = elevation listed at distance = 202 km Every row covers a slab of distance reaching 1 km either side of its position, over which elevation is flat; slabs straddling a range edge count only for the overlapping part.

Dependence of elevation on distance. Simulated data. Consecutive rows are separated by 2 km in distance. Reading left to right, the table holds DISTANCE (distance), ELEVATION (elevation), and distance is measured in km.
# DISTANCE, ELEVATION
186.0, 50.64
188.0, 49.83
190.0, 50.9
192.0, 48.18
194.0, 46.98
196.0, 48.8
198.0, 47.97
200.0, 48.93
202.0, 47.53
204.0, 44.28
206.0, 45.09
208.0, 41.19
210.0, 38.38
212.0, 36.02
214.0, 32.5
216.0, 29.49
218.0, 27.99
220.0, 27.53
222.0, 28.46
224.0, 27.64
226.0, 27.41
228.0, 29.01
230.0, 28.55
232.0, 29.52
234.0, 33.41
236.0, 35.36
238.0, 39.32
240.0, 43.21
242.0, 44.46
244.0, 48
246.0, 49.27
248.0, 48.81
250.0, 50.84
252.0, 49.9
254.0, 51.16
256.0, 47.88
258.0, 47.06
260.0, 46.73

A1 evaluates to 47.53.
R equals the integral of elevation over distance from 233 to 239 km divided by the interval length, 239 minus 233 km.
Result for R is 36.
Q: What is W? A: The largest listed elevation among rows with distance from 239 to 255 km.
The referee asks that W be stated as 51.16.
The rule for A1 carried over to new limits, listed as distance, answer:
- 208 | 41.19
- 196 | 48.8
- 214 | 32.5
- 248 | 48.81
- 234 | 33.41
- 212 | 36.02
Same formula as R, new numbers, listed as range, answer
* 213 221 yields 29.4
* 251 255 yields 50.5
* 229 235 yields 30.5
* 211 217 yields 32.7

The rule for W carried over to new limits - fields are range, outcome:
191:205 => 48.93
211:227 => 36.02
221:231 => 29.01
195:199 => 48.8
